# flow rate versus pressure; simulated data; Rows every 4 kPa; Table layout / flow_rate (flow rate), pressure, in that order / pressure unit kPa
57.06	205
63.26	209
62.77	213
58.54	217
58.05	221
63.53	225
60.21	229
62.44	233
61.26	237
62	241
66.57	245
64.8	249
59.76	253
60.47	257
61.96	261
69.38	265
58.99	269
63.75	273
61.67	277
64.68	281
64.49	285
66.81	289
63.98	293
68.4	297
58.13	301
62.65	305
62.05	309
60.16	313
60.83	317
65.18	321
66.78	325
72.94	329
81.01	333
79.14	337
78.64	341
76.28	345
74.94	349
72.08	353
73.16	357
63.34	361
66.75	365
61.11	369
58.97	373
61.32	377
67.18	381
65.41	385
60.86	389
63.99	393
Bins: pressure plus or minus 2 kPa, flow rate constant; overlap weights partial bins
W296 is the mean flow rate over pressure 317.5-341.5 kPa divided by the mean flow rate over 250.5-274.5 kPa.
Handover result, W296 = 1.17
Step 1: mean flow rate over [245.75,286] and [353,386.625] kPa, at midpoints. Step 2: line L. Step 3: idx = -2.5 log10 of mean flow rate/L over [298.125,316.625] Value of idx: 0.05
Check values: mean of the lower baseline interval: 63.1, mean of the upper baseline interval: 65.1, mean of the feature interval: 61.1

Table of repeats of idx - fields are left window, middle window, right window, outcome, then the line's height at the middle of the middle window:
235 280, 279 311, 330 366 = 0.059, 67.5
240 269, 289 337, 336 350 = 0.099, 72.5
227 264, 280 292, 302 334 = -0.017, 64.2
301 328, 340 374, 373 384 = -0.103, 63.2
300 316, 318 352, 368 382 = -0.203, 61.3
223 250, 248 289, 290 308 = 0.001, 63.2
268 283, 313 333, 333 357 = 0.075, 72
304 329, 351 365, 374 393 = -0.091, 63.6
